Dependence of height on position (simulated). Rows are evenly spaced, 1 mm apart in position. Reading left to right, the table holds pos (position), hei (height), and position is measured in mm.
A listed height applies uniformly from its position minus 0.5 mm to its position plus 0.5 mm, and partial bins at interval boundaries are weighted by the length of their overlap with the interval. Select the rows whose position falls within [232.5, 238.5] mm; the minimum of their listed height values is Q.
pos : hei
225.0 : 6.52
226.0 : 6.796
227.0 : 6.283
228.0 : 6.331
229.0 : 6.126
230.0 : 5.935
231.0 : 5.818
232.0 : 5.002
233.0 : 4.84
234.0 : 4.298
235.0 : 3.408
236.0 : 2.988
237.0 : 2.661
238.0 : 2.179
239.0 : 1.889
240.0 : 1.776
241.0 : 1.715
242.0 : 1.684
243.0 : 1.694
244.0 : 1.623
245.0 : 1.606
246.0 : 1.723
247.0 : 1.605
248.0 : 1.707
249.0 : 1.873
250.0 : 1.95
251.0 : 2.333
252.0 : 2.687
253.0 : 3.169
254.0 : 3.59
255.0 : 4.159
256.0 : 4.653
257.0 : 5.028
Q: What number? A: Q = 2.179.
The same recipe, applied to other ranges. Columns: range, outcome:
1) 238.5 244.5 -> 1.623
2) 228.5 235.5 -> 3.408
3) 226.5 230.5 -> 5.935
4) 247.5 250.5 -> 1.707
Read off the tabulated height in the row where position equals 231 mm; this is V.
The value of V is 5.818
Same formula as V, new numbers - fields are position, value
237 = 2.661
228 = 6.331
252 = 2.687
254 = 3.59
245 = 1.606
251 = 2.333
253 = 3.169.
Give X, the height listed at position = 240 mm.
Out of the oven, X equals 1.776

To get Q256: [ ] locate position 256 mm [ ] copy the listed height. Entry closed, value 4.653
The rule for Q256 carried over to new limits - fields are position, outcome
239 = 1.889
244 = 1.623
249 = 1.873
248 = 1.707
